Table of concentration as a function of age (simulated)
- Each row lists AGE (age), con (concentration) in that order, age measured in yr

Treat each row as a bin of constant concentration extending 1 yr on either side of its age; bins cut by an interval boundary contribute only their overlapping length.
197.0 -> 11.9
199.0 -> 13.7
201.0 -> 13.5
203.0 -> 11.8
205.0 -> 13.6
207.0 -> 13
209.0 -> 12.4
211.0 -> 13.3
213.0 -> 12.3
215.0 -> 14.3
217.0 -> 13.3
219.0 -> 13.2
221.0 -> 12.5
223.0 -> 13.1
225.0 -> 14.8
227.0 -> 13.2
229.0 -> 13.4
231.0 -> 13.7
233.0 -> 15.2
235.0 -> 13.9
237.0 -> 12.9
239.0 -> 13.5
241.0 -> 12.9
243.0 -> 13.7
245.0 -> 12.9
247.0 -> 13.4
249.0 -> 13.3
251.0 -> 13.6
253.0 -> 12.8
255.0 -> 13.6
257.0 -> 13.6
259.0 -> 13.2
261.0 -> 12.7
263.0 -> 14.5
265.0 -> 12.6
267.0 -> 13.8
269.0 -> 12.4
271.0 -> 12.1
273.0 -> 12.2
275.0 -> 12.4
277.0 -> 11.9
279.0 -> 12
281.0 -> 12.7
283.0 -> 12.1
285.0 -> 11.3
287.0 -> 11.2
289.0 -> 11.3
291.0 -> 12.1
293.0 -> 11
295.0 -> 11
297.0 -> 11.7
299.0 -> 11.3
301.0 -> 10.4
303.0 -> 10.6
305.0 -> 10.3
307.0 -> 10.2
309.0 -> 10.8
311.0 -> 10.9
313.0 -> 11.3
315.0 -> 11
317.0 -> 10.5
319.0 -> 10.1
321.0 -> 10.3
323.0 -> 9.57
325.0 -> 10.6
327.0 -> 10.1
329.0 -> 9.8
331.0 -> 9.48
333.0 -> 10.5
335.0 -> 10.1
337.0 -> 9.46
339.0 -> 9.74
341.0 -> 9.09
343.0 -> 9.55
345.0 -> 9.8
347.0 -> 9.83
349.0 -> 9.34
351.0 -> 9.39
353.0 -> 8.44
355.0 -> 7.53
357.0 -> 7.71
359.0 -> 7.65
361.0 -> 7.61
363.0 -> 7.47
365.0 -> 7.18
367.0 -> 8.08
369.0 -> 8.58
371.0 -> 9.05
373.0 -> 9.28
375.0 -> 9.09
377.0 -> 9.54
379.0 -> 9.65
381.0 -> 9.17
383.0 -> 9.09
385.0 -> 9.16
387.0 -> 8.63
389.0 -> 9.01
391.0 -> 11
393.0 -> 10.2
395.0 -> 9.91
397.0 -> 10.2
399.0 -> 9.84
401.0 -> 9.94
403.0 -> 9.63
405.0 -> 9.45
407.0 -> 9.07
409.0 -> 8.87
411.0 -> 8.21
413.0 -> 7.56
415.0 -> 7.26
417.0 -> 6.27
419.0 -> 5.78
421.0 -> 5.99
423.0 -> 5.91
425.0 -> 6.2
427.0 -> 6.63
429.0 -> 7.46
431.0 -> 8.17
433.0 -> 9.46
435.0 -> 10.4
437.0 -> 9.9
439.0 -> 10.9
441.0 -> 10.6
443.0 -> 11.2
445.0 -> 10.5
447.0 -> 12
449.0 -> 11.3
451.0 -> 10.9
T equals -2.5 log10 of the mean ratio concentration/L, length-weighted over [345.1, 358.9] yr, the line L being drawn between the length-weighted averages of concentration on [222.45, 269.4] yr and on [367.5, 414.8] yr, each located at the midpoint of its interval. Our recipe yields 0.193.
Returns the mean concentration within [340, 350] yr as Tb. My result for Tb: 9.52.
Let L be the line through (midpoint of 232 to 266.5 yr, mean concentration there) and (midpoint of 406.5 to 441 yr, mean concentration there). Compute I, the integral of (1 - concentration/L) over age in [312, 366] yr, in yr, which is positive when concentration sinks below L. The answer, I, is 6.4 yr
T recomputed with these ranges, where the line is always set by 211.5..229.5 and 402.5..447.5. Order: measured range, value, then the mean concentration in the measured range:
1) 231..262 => -0.06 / 13.4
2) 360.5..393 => 0.09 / 8.91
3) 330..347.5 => 0.09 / 9.72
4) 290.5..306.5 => 0.05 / 11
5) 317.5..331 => 0.09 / 10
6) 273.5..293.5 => 0.00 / 11.8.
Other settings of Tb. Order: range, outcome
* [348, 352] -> 9.37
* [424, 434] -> 7.58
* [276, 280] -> 11.9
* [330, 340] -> 9.86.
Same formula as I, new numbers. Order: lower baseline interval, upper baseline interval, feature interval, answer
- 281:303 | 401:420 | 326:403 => 1.1 yr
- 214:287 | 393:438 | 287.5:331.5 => 2.8 yr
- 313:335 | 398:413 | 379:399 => -0.5 yr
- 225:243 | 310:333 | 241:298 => -1.0 yr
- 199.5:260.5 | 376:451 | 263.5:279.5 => -0.2 yr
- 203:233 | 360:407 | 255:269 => -1.3 yr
